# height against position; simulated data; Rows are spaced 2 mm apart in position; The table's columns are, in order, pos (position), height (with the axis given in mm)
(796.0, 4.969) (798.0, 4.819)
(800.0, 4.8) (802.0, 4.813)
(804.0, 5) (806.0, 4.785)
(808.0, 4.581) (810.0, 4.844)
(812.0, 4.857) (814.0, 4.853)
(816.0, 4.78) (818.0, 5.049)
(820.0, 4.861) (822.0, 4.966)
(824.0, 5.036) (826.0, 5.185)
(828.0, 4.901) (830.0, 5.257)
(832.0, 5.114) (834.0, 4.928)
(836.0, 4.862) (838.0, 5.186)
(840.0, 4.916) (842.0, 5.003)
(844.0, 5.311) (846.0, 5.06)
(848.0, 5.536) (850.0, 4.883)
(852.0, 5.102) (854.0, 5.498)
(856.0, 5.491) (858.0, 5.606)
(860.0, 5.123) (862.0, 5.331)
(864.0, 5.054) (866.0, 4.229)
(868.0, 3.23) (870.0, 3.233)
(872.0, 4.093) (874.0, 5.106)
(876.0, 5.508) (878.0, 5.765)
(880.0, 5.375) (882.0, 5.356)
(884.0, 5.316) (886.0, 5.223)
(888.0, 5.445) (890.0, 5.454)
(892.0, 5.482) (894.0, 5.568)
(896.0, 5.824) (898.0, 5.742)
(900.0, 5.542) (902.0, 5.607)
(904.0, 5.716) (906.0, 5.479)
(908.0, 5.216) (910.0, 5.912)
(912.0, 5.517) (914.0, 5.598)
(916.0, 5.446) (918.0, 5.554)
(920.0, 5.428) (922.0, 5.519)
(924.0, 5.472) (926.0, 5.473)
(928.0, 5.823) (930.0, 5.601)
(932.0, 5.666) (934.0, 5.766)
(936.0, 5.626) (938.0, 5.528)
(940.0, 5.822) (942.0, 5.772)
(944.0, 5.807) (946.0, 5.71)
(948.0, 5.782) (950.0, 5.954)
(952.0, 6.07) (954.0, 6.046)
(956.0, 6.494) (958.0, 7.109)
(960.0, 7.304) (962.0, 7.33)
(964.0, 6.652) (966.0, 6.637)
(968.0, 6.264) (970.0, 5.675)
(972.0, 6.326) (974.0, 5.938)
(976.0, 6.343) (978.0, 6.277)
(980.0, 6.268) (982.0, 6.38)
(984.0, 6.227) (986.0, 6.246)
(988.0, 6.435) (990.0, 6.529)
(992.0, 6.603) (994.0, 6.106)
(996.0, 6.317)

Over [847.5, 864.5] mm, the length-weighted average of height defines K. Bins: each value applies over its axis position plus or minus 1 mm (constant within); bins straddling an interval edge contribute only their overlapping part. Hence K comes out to 5.29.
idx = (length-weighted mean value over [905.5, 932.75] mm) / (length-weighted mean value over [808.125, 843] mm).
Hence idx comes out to 1.1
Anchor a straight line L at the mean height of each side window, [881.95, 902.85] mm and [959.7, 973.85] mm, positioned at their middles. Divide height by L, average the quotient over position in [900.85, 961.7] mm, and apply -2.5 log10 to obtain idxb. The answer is 0.04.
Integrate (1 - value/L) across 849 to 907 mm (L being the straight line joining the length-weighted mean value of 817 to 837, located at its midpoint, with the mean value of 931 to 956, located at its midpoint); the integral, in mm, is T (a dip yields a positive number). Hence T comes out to 2.0 mm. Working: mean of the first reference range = 5.02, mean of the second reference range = 5.82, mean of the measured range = 5.19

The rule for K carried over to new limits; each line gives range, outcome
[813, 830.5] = 4.98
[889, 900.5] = 5.6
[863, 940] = 5.34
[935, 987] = 6.21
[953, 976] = 6.52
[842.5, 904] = 5.18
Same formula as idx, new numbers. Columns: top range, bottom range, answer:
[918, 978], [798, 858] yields 1.20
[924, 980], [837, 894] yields 1.20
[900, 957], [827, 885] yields 1.14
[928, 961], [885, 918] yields 1.08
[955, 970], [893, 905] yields 1.19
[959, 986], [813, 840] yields 1.29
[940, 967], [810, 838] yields 1.27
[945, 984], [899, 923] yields 1.14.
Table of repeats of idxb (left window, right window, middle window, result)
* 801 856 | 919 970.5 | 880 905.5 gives 0.01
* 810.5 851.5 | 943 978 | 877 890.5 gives 0.03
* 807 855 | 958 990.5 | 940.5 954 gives 0.06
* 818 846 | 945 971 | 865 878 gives 0.25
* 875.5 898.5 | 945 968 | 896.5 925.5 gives 0.05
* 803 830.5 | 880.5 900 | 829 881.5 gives 0.05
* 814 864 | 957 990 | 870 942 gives 0.06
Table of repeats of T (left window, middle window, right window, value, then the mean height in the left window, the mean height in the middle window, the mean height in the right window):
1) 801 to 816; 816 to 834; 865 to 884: -0.90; 4.82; 5.02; 4.69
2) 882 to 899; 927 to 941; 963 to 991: 0.50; 5.5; 5.69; 6.3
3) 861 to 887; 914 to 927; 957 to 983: 0.34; 4.83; 5.49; 6.5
